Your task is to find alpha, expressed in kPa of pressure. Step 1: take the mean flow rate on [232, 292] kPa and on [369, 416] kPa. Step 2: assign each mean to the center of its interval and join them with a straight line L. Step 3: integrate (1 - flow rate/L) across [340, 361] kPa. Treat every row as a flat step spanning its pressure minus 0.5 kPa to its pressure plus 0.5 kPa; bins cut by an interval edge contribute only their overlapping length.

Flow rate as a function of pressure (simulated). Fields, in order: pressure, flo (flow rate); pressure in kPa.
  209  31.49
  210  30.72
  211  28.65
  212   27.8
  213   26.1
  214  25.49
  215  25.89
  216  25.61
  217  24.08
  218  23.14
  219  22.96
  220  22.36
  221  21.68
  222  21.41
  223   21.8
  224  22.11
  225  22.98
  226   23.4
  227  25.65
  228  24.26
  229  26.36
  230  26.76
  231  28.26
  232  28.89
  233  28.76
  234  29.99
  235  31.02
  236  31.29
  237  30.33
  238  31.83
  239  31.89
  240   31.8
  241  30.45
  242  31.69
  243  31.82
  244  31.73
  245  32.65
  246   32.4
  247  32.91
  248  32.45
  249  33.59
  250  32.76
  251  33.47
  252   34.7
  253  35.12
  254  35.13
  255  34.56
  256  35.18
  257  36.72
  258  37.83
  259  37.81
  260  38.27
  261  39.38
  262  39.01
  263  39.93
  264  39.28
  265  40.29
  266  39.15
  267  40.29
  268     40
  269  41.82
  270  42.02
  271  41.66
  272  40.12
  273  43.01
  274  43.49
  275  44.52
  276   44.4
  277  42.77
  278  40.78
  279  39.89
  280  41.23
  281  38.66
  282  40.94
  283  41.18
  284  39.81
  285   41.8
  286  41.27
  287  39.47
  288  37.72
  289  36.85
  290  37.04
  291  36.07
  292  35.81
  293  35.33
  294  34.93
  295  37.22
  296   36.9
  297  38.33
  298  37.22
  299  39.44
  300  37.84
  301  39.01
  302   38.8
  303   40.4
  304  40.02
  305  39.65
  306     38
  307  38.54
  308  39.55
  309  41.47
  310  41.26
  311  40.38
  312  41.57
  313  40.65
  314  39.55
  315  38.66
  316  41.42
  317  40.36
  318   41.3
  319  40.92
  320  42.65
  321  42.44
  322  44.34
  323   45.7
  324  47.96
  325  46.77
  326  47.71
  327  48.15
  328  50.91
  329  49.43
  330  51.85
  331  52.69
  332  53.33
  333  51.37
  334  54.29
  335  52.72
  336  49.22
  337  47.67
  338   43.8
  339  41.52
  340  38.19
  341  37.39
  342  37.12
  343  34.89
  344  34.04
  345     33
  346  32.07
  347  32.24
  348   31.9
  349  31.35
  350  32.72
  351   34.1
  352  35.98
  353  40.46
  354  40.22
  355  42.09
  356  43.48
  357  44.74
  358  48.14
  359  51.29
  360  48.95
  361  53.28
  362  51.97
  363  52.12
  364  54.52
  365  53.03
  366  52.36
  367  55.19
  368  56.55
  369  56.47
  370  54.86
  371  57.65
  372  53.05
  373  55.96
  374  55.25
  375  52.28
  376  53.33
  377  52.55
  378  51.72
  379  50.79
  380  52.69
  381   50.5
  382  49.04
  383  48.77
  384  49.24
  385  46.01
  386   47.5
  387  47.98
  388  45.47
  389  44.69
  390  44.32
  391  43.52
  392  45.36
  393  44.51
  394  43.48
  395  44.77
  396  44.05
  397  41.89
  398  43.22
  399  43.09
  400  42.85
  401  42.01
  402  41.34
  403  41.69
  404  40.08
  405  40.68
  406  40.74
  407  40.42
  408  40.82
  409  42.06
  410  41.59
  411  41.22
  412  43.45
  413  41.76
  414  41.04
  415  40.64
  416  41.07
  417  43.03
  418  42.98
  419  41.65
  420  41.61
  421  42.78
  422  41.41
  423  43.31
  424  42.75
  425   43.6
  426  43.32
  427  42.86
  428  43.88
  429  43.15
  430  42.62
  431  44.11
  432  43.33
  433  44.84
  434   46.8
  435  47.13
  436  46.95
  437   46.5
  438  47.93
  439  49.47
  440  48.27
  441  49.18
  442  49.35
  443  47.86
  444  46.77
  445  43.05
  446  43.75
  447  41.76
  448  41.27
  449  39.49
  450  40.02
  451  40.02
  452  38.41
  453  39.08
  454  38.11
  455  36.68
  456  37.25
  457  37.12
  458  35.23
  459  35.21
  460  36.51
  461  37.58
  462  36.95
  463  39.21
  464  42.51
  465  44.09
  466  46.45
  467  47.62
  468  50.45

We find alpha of 2.21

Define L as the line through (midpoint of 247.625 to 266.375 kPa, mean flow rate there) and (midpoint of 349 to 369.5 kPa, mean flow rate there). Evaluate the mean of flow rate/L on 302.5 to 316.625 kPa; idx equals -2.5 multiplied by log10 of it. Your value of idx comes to 0.05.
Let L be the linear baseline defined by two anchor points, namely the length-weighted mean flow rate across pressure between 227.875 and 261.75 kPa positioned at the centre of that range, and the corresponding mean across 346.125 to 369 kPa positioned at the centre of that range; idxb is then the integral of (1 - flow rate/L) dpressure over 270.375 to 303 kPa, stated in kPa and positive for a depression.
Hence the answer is -2.2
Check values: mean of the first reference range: 32.6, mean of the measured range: 39.5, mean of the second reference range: 44.9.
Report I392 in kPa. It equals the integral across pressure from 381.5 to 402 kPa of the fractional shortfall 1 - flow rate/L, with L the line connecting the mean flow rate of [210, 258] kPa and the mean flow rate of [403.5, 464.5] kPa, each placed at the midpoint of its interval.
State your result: -2.9 kPa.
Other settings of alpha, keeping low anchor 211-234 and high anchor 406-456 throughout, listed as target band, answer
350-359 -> -1.2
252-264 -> -3.9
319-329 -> -3.7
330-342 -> -4.3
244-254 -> -2.2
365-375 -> -4.6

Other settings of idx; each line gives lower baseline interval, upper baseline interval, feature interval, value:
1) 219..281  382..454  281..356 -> -0.08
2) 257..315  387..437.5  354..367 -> -0.19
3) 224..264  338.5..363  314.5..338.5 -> -0.22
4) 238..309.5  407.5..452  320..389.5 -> -0.15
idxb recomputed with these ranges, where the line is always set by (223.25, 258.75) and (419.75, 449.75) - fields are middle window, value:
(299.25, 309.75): -1.19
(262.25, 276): -3.52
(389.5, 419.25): 0.09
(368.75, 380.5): -3.93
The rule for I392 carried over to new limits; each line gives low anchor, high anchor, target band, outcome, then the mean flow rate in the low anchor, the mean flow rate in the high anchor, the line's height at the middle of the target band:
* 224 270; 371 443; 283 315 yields -1.45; 33.2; 45.3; 37.1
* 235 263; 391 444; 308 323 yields -1.40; 34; 43.6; 37.8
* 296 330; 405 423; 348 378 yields -4.83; 41.9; 41.7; 41.8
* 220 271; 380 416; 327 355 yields -1.65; 32.4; 43.8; 39.6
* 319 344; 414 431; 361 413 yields -4.36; 46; 42.5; 43.9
